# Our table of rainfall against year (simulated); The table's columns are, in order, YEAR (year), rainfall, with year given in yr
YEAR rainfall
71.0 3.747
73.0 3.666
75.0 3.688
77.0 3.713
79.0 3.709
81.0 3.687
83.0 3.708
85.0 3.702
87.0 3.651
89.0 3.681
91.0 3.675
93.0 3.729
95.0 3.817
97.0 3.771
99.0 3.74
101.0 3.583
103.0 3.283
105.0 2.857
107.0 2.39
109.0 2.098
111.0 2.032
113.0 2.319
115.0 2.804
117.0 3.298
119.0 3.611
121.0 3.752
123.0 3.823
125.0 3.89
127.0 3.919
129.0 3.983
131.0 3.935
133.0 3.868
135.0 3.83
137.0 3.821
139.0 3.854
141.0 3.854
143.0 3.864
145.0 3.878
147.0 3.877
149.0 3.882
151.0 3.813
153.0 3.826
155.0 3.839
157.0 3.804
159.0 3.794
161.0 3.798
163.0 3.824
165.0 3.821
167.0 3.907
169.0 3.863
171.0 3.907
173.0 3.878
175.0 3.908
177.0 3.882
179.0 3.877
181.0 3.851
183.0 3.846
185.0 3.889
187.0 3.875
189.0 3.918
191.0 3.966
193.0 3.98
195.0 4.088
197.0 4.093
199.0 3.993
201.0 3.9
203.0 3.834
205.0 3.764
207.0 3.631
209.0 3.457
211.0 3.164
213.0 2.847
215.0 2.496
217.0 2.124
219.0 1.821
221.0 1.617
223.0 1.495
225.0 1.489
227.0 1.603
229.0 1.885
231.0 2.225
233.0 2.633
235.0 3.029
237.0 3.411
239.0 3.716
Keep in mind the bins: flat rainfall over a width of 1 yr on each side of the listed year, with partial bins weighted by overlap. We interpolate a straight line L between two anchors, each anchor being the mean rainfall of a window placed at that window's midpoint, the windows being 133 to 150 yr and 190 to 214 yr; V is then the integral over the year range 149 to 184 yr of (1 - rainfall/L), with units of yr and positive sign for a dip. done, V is -0.4 yr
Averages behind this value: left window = 3.86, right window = 3.73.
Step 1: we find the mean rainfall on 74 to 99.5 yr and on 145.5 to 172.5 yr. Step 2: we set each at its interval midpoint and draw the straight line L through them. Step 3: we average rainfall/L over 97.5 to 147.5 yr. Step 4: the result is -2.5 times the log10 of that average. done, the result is 0.10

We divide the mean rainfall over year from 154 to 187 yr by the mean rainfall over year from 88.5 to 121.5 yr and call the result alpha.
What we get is 1.2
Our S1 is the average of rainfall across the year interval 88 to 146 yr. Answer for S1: 3.48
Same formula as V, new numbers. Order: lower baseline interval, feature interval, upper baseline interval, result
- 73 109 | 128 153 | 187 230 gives -4.2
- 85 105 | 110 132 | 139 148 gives 2.1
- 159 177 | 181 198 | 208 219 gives -3.2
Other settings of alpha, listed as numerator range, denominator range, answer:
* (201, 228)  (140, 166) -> 0.68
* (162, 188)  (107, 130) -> 1.21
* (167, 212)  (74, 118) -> 1.16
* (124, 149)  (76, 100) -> 1.04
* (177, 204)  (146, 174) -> 1.02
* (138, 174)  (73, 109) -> 1.10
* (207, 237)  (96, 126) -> 0.75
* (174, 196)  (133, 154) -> 1.02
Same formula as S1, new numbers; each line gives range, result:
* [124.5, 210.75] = 3.86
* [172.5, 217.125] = 3.69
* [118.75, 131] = 3.85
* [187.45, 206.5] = 3.94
